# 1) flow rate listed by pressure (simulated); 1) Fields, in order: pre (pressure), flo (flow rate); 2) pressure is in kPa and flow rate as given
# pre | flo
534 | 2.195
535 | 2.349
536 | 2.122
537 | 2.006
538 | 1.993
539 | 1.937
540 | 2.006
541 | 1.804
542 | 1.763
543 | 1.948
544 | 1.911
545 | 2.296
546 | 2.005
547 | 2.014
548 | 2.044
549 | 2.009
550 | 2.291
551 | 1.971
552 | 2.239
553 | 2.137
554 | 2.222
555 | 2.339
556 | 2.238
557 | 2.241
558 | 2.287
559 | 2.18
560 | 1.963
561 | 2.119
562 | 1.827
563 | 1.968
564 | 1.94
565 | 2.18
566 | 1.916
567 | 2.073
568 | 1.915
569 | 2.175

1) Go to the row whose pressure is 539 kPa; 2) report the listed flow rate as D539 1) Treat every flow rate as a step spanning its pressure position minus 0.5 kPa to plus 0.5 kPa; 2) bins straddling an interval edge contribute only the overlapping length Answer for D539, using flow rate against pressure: 1.937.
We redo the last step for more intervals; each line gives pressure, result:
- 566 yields 1.916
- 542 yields 1.763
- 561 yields 2.119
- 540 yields 2.006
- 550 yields 2.291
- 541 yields 1.804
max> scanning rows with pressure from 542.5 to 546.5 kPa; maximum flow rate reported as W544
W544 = 2.296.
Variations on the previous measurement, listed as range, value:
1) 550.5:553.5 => 2.239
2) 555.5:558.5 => 2.287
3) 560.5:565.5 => 2.18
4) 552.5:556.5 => 2.339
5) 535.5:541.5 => 2.122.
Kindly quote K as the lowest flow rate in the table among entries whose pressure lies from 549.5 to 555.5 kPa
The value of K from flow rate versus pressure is 1.971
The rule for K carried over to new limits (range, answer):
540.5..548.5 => 1.763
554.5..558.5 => 2.238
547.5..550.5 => 2.009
